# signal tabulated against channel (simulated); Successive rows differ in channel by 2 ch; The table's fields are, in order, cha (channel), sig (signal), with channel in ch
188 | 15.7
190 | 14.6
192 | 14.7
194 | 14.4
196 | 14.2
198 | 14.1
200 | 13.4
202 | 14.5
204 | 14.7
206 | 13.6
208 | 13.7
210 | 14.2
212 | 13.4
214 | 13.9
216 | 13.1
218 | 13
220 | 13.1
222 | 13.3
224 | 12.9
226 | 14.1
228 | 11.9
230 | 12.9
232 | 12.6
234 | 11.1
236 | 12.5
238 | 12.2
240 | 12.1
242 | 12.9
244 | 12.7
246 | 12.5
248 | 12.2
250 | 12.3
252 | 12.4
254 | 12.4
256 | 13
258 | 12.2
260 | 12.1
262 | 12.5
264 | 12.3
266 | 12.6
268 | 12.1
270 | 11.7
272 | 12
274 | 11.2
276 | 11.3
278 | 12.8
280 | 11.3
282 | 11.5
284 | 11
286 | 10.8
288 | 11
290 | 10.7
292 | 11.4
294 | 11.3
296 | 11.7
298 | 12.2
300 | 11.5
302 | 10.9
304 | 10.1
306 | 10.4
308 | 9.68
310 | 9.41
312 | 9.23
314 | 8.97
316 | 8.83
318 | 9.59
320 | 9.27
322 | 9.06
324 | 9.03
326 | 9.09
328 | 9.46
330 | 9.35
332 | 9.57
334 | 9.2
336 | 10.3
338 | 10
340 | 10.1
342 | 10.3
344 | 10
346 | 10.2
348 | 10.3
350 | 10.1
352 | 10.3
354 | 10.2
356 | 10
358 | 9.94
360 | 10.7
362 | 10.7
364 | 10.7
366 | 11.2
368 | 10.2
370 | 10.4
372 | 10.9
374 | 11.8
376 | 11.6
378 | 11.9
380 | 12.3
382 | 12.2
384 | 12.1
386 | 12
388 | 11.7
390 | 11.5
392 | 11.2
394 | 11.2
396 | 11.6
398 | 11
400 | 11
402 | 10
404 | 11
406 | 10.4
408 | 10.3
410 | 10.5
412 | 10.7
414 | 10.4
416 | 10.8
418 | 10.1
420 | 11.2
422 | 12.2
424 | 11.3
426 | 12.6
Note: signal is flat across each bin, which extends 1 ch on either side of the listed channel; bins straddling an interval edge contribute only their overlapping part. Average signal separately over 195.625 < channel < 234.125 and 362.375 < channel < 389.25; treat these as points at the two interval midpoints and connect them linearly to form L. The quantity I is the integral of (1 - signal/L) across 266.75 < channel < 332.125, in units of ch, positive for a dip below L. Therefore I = 9.8 ch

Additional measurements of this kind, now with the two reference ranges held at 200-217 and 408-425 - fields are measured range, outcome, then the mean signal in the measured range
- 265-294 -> 3.0 ch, 11.5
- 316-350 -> 6.8 ch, 9.66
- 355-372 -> 1.6 ch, 10.5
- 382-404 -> -0.3 ch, 11.4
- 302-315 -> 2.8 ch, 9.73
